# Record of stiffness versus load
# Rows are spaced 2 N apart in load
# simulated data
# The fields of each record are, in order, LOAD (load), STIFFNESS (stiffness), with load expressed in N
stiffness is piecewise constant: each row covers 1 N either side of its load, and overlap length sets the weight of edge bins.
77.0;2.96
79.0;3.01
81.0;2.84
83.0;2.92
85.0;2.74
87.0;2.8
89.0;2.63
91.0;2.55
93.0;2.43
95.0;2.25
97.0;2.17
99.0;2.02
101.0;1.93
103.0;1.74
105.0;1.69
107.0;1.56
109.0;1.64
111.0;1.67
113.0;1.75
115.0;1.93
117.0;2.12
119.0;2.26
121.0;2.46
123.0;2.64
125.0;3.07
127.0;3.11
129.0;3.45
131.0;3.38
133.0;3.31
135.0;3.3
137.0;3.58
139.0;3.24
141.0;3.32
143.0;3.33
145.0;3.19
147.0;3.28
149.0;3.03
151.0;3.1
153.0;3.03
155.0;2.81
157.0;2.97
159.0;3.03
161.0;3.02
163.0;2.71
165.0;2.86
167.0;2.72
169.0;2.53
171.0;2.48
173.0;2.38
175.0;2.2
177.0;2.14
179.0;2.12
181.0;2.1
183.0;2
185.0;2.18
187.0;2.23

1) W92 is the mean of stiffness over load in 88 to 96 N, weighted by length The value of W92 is 2.46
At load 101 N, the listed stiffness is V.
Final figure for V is 1.93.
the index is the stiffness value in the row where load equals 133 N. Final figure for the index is 3.31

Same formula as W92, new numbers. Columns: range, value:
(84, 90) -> 2.72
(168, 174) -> 2.46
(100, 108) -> 1.73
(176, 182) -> 2.12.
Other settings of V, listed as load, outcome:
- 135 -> 3.3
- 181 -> 2.1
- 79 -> 3.01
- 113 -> 1.75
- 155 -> 2.81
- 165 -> 2.86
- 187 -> 2.23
